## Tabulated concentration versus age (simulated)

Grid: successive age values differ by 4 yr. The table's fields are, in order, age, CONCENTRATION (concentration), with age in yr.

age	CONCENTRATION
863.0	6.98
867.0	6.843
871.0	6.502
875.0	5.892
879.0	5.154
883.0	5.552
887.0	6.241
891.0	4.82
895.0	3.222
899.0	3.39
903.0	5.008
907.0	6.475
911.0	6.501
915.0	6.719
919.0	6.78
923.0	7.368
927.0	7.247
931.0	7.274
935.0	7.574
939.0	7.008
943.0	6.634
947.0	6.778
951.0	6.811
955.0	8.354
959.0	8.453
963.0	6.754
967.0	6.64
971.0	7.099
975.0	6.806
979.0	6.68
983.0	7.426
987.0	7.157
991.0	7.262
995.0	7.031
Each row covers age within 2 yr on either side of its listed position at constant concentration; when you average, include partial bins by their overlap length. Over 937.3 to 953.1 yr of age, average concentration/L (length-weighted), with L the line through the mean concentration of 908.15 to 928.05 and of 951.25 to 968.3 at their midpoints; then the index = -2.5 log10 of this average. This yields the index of 0.07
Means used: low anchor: 6.89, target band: 6.81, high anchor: 7.51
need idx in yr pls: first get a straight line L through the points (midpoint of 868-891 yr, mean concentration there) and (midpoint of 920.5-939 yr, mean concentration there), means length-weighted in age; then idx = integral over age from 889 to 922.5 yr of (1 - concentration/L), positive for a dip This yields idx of 6.03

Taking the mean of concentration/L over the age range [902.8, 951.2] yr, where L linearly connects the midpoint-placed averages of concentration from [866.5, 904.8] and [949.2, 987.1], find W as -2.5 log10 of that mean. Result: -0.11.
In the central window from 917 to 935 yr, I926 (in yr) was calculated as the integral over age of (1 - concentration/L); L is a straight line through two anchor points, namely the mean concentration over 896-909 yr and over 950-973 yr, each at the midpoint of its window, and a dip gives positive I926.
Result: -4.2 yr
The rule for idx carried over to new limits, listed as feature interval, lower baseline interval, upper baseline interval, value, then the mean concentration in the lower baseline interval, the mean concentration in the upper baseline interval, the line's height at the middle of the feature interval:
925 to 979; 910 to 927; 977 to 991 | -1.2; 6.91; 7.11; 7.01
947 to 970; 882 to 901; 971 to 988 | -3.2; 4.6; 7.02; 6.44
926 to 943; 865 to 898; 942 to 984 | -1.7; 5.46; 7.14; 6.55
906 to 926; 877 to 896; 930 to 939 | -1.0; 5.09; 7.35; 6.48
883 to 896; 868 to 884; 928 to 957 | 2.4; 5.86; 7.21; 6.13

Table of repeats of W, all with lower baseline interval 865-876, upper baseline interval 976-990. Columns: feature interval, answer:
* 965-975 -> 0.02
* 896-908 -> 0.38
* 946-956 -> -0.06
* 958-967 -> -0.05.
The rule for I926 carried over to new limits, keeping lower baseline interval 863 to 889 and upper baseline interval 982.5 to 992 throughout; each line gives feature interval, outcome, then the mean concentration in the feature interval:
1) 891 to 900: 3.8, 3.63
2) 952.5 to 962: -1.6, 8.15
